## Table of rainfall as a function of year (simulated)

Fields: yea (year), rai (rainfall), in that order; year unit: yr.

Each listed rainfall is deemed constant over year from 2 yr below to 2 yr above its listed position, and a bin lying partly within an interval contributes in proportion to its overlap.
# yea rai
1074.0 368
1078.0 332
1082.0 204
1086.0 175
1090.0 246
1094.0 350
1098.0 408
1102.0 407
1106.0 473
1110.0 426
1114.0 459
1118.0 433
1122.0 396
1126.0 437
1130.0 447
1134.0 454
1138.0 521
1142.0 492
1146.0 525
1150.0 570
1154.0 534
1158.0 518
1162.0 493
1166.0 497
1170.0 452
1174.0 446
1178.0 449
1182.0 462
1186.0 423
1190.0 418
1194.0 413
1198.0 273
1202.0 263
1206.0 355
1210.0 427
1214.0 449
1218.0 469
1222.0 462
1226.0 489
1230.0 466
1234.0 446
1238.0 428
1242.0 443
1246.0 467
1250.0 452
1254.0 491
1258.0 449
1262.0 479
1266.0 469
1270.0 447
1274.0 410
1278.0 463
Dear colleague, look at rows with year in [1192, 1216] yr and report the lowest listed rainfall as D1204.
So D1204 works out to 263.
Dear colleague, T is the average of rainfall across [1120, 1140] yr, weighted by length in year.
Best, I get 451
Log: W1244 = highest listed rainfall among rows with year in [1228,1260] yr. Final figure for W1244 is 491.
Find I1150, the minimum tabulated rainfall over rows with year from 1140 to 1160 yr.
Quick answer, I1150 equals 492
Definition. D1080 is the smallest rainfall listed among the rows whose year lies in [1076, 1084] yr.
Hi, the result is 204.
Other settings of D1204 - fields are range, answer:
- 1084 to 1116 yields 175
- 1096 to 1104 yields 407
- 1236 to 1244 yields 428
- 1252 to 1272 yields 447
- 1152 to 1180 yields 446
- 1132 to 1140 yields 454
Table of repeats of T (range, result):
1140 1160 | 528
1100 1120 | 440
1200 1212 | 348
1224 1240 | 457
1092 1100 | 379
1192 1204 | 316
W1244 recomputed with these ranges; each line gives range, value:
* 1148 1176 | 570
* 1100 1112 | 473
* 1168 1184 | 462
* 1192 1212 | 427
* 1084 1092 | 246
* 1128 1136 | 454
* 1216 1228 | 489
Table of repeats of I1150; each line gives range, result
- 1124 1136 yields 437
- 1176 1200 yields 273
